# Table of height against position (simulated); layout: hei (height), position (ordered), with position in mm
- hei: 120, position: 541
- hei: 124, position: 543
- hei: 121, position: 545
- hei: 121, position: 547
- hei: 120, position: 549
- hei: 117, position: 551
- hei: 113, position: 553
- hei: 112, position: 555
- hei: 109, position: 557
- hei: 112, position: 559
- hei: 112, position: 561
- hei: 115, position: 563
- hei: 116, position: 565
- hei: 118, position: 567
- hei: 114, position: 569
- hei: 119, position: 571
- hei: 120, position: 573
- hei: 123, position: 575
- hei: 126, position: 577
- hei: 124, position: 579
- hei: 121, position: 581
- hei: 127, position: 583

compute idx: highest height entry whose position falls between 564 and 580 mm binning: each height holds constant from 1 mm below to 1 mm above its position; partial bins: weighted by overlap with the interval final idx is 126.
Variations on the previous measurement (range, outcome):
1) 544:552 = 121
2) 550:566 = 117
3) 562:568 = 118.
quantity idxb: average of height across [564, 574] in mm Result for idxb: 117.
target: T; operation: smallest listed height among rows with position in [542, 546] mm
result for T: 121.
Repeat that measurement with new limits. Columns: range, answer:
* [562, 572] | 114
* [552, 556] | 112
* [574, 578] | 123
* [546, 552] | 117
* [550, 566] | 109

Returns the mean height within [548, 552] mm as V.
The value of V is 118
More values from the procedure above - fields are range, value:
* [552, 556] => 112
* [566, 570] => 116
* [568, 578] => 120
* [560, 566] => 114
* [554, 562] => 111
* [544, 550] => 121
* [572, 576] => 122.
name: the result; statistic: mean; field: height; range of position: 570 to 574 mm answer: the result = 120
